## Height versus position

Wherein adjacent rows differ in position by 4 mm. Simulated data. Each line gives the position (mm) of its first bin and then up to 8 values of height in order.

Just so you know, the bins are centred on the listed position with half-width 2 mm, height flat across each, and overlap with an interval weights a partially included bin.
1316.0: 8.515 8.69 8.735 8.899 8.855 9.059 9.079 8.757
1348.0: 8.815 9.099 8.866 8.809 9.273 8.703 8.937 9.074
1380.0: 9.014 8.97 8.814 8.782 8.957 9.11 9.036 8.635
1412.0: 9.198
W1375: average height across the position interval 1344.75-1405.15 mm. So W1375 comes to 8.95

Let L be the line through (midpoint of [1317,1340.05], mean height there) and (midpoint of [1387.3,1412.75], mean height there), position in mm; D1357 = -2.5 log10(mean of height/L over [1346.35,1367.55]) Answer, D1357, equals -0.01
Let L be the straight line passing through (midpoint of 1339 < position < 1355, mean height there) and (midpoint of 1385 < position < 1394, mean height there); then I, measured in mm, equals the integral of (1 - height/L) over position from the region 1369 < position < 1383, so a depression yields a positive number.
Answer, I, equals -0.2 mm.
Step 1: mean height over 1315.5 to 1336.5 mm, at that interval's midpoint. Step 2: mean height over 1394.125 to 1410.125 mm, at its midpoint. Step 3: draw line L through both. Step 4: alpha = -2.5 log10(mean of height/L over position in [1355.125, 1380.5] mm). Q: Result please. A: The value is -0.01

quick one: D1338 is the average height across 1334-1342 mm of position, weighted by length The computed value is 9.07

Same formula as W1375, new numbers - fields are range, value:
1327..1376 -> 8.94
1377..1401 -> 8.94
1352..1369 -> 8.95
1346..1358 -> 8.93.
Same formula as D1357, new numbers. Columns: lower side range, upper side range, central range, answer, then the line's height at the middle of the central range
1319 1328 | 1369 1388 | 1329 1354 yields -0.01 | 8.82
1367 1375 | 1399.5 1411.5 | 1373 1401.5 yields -0.01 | 8.9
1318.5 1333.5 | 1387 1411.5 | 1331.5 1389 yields -0.01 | 8.85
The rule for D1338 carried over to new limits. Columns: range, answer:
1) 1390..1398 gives 8.87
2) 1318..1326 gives 8.71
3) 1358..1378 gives 8.96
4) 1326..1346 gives 8.93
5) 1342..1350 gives 8.79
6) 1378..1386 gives 8.99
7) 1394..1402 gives 9.03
